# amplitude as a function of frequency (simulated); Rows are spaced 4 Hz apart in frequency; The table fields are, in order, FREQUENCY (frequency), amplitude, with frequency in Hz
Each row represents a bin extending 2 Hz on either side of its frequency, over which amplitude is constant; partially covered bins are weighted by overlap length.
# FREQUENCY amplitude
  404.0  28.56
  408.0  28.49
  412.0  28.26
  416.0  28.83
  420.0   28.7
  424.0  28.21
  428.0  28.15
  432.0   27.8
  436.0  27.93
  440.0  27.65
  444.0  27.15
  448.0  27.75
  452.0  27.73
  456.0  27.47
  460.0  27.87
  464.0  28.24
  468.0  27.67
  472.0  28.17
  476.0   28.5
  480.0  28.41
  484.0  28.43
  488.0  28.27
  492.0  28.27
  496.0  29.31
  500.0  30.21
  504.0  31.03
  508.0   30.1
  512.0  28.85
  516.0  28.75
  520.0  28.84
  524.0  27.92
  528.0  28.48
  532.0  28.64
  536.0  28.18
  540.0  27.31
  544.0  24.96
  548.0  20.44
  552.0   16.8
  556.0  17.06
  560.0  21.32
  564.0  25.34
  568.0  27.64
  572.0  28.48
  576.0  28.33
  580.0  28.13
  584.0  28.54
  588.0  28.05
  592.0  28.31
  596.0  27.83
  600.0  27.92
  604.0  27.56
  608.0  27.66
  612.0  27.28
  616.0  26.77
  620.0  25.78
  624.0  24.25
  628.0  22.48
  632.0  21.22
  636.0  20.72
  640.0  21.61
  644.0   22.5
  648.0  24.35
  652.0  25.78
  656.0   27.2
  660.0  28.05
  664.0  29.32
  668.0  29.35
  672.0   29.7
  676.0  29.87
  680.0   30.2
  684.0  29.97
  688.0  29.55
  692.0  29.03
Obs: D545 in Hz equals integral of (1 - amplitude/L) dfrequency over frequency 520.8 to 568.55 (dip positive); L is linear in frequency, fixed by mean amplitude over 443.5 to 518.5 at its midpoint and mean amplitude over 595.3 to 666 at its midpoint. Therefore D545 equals 4.8 Hz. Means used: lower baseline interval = 28.6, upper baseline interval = 25.4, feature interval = 24.5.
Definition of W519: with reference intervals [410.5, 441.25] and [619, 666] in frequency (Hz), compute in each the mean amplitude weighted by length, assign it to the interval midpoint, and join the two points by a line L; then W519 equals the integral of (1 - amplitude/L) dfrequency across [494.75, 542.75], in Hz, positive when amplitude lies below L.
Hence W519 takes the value -4.2 Hz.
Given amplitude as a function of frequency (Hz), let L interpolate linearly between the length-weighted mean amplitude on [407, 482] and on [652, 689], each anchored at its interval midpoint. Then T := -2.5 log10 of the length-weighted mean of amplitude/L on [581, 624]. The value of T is 0.05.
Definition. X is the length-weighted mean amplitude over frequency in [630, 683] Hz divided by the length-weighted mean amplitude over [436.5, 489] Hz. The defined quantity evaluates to 0.94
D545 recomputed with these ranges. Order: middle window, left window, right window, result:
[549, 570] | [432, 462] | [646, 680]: 4.8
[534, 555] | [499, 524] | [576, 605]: 4.1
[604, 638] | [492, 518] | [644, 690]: 4.7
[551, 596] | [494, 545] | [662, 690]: 5.4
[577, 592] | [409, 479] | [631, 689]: -0.6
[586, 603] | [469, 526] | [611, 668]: -1.2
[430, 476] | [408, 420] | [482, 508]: 1.8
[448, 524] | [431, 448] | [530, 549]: -4.7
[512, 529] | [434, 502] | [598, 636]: -0.8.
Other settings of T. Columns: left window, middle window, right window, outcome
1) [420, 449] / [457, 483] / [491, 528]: 0.015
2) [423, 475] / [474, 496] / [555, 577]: -0.060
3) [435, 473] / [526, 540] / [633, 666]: -0.068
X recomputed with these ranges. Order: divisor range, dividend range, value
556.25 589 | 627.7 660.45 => 0.89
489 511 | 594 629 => 0.89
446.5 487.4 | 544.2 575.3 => 0.81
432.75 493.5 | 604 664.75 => 0.89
